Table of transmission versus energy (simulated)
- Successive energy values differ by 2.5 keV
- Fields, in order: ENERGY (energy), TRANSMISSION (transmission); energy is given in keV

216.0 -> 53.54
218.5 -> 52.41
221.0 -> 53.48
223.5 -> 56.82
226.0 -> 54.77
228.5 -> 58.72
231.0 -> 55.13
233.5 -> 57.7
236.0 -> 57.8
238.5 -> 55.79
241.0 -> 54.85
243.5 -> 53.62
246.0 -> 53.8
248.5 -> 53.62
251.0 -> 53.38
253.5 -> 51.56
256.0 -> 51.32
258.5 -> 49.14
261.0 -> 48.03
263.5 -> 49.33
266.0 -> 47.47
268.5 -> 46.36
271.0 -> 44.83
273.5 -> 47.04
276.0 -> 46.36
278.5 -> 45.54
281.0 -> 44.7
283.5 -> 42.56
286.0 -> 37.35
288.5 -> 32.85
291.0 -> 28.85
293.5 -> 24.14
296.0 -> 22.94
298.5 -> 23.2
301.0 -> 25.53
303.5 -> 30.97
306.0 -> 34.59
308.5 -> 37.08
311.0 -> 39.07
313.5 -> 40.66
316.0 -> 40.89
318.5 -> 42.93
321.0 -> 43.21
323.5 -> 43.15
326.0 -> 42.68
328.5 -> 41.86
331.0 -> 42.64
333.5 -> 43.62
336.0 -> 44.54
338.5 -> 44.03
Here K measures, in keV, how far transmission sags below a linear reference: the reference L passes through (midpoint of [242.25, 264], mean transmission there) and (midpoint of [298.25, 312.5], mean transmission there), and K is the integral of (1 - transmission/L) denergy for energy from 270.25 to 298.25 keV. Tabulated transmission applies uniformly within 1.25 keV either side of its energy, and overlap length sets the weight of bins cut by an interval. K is 2.4 keV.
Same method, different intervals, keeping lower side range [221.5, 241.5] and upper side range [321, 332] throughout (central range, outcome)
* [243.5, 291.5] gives 4.6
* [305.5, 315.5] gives 1.5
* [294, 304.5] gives 4.8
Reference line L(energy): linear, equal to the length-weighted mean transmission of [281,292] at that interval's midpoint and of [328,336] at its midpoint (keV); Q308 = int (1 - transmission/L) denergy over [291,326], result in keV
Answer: 4.73 keV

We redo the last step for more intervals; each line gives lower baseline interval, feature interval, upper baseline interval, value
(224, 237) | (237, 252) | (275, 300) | -0.9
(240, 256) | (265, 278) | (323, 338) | 1.0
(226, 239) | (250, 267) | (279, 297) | -1.4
